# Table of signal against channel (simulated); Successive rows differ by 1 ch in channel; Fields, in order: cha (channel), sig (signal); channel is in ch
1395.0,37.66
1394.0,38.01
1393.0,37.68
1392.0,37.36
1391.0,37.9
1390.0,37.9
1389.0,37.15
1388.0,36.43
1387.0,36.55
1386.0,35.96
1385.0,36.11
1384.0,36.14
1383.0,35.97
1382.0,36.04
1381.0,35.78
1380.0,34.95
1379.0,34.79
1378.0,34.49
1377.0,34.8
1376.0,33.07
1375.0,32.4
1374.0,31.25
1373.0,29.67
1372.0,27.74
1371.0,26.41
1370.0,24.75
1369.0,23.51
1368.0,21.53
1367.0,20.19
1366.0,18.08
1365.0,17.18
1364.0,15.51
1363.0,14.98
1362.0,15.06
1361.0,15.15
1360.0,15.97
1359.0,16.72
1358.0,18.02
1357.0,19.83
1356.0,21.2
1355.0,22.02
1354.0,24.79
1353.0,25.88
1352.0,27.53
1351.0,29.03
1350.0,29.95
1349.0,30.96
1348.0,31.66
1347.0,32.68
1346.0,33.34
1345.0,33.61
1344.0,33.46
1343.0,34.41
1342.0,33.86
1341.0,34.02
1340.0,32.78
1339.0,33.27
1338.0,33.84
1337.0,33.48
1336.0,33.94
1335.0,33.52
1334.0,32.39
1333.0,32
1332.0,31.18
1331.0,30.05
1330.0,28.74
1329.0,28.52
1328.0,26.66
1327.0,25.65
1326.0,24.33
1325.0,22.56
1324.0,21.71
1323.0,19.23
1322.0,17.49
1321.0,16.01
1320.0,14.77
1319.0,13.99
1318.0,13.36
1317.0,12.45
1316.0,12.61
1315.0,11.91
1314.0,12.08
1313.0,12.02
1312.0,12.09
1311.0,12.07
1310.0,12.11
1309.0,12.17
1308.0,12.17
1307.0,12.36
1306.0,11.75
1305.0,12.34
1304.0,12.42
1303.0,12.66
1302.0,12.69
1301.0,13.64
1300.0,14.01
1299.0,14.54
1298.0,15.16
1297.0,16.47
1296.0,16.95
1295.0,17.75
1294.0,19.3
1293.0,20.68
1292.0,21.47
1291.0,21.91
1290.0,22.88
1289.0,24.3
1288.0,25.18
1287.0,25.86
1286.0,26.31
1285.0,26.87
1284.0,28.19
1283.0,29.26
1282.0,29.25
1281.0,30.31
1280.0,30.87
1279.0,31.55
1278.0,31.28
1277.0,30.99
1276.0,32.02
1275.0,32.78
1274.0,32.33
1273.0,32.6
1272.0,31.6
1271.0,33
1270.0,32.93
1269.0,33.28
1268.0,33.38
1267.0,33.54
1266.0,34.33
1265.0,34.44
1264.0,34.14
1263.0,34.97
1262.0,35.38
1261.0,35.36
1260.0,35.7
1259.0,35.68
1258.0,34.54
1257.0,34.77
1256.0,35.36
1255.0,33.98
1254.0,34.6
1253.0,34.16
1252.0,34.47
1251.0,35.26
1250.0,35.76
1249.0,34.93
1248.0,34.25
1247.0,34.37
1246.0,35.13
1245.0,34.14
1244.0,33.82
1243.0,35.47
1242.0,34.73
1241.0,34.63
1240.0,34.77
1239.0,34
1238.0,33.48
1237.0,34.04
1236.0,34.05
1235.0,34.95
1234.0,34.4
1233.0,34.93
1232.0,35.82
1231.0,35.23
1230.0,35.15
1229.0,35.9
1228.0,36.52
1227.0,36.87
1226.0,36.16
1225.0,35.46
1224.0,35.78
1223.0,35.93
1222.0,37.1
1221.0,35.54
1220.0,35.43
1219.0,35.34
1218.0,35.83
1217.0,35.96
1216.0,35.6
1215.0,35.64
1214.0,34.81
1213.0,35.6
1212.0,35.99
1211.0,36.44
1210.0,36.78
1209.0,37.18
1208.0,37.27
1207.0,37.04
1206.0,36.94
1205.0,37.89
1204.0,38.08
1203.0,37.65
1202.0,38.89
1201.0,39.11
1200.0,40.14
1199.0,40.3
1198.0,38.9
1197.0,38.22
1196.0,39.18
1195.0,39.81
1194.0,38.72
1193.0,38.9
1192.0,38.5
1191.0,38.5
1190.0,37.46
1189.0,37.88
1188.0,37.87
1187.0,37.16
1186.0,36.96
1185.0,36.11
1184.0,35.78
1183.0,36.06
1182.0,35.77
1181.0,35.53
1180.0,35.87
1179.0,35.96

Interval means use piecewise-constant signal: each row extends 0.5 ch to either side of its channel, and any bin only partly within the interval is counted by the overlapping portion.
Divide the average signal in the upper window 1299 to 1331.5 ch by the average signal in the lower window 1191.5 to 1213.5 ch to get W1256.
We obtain 0.4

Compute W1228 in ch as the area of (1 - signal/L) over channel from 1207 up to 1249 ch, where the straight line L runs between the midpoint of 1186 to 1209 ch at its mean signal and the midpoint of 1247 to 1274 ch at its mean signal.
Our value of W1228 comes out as 1.1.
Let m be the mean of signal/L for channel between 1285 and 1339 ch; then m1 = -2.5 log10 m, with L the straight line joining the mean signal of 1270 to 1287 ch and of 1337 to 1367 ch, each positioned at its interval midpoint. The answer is 0.37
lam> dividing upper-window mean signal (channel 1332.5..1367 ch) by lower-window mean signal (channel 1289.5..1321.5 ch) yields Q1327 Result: 1.82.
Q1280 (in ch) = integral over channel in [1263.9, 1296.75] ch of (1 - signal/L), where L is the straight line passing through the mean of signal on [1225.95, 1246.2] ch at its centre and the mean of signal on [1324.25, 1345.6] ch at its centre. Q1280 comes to 4.8 ch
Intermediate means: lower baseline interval 34.9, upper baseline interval 31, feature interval 28.4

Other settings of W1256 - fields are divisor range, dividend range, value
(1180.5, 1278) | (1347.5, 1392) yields 0.78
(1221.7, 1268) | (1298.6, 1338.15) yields 0.55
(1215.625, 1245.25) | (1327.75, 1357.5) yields 0.86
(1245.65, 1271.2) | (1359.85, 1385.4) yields 0.78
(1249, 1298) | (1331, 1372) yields 0.88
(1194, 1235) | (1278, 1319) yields 0.50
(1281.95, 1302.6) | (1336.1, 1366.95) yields 1.24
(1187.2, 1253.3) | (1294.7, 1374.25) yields 0.60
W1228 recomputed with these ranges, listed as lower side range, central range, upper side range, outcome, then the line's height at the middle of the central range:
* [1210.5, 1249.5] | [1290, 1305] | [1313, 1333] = 4.9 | 24.4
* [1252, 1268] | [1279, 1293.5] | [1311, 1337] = 1.6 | 29.3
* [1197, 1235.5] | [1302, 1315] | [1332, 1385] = 7.9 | 31.2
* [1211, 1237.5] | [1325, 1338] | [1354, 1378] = -2.1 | 25.8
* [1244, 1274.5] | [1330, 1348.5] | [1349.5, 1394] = -1.8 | 29.9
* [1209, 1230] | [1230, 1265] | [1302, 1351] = -2.4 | 32.6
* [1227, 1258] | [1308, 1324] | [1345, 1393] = 8.9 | 31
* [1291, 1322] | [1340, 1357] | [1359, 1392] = -5.0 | 23.1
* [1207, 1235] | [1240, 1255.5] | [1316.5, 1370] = -0.5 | 33.5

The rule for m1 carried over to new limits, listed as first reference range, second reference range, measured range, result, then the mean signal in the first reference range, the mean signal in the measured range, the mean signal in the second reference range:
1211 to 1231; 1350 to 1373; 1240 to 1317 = 0.162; 35.8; 26.3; 21.3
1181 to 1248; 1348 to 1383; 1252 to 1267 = -0.051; 36.4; 34.8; 25.5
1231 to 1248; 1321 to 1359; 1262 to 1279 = -0.013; 34.6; 33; 28.3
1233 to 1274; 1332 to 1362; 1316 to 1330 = 0.445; 34.3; 19.8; 28.4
